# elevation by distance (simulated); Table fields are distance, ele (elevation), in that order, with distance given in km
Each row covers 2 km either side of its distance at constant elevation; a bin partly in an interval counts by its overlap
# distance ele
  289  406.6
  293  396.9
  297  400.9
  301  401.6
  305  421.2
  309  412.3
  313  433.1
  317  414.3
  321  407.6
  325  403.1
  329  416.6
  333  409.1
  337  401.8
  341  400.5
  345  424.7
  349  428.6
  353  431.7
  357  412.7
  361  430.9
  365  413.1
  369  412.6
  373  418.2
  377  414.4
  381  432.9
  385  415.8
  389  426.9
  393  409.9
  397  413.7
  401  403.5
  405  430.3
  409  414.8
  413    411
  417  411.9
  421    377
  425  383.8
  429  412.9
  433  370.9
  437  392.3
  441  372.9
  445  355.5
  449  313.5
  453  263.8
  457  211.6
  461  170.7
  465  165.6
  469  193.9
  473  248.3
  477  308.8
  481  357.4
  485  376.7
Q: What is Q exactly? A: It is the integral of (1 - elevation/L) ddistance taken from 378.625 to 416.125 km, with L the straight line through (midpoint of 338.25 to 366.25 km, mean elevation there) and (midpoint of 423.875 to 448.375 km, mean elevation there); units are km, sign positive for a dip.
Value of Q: -1.9 km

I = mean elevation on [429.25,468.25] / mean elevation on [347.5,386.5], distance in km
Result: 0.70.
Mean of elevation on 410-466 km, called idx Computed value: 334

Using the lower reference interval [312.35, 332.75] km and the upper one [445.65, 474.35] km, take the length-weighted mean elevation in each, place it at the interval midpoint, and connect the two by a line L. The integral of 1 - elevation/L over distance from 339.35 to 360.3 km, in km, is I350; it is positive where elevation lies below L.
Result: -2.46 km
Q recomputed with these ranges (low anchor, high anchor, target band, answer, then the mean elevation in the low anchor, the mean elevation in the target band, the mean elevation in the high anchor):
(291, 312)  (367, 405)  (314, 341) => 0.1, 408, 409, 417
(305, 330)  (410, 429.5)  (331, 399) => -1.7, 415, 418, 399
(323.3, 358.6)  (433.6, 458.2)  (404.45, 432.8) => -4.4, 414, 402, 325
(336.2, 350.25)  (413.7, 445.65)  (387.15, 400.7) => -0.6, 414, 415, 387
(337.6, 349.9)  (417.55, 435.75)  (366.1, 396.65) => -1.2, 415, 418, 388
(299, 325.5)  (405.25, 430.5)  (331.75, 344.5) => 0.2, 414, 406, 404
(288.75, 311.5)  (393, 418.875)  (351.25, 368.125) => -0.4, 407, 421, 414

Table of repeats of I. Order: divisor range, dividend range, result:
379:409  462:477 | 0.51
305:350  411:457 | 0.88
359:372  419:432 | 0.93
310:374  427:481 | 0.70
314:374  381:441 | 0.98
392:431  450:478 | 0.55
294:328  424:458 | 0.84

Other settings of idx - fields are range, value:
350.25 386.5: 420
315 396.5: 416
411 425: 398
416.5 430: 393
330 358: 416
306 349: 413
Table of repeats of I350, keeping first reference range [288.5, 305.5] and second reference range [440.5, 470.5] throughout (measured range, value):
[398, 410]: -4.6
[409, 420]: -4.5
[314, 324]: -0.8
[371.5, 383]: -3.4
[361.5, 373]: -2.7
